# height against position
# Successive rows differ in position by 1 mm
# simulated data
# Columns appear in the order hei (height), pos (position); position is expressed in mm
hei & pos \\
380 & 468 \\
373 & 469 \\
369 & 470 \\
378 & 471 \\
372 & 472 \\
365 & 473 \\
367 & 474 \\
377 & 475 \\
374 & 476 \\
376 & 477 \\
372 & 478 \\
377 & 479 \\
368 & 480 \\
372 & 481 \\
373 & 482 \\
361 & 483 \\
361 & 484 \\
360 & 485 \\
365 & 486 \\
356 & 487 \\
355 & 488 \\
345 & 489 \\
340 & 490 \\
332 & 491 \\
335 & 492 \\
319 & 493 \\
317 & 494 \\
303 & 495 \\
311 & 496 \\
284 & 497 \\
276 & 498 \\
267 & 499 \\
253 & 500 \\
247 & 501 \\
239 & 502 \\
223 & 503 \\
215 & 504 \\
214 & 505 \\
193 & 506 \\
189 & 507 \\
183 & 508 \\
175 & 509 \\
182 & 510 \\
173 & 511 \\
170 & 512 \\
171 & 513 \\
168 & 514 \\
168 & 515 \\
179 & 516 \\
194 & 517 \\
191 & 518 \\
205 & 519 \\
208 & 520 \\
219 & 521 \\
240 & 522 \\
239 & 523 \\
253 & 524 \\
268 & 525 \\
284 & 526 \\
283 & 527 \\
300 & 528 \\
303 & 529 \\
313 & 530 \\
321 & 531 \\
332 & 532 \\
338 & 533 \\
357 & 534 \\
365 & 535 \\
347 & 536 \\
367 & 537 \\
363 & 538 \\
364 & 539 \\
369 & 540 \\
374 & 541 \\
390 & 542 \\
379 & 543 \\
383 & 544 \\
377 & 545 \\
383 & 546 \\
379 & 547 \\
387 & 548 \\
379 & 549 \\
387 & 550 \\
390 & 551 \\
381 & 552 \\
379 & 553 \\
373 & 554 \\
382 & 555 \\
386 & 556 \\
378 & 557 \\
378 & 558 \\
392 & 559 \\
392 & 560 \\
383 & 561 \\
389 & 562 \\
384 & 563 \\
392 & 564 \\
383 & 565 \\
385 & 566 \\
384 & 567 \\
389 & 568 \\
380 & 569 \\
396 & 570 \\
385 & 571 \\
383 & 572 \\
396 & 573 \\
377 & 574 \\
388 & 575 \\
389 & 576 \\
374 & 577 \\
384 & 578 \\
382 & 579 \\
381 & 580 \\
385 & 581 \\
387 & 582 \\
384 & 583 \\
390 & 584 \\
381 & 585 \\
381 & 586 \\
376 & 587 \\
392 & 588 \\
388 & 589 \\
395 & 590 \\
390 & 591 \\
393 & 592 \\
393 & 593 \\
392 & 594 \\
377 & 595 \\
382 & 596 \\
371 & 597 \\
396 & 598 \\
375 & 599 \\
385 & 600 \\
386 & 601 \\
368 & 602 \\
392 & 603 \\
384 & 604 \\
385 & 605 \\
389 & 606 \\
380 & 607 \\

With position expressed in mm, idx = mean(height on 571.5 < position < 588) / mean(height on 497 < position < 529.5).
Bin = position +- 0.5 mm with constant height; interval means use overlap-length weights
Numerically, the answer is 1.7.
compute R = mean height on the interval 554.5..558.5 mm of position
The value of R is 381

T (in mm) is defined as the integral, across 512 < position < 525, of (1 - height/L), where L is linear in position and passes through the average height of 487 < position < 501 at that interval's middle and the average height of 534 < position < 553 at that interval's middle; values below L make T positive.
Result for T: 5.26 mm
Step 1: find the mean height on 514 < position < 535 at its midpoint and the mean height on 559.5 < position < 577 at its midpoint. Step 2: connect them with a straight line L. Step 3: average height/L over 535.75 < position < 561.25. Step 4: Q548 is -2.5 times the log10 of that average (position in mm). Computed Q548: -0.16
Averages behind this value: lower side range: 260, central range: 379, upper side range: 386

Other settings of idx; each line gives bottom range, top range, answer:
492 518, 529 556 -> 1.62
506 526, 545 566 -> 1.91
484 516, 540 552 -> 1.47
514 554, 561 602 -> 1.22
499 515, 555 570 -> 1.92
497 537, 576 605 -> 1.57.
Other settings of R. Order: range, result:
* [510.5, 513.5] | 171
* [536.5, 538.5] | 365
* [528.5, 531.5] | 312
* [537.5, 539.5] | 364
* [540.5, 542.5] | 382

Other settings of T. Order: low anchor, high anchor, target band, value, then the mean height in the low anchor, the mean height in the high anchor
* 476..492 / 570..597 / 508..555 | 9.4 mm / 360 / 386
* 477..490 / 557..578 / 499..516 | 7.8 mm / 363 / 386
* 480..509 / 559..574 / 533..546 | -0.6 mm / 295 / 387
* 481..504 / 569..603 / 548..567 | -1.1 mm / 314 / 385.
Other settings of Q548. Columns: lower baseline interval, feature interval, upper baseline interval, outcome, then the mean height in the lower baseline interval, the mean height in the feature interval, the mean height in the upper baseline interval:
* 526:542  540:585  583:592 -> -0.056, 340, 384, 387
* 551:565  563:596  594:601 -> -0.008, 384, 386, 382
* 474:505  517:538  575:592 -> 0.217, 324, 286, 385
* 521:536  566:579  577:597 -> -0.063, 299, 385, 385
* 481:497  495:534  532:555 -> 0.436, 341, 238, 373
